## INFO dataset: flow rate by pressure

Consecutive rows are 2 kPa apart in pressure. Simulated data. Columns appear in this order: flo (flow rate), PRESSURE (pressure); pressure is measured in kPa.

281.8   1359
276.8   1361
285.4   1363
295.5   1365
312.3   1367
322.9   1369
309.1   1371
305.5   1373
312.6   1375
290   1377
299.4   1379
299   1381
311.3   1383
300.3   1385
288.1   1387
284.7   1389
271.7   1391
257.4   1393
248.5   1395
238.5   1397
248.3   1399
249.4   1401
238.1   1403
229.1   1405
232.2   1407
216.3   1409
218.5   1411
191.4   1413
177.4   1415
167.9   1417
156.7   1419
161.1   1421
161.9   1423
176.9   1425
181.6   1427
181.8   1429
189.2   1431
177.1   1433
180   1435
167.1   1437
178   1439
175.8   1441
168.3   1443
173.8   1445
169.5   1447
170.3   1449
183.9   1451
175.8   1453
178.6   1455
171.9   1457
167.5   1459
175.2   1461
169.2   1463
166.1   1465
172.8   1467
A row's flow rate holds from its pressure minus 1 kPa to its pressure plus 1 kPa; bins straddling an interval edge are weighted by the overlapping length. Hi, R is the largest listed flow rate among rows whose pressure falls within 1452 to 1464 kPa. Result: 178.6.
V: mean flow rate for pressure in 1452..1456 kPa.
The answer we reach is 177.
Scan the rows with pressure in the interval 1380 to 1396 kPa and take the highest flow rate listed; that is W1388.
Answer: 311.3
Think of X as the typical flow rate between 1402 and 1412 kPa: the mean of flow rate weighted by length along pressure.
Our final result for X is 227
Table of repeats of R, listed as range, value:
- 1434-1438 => 180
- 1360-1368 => 312.3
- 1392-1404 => 257.4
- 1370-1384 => 312.6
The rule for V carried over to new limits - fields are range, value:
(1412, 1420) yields 173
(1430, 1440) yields 178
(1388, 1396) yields 266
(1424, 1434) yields 181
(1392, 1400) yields 248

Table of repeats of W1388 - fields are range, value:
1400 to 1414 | 249.4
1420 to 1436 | 189.2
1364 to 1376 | 322.9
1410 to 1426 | 218.5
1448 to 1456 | 183.9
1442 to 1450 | 173.8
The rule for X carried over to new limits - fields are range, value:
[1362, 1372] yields 305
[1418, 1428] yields 168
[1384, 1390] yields 291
